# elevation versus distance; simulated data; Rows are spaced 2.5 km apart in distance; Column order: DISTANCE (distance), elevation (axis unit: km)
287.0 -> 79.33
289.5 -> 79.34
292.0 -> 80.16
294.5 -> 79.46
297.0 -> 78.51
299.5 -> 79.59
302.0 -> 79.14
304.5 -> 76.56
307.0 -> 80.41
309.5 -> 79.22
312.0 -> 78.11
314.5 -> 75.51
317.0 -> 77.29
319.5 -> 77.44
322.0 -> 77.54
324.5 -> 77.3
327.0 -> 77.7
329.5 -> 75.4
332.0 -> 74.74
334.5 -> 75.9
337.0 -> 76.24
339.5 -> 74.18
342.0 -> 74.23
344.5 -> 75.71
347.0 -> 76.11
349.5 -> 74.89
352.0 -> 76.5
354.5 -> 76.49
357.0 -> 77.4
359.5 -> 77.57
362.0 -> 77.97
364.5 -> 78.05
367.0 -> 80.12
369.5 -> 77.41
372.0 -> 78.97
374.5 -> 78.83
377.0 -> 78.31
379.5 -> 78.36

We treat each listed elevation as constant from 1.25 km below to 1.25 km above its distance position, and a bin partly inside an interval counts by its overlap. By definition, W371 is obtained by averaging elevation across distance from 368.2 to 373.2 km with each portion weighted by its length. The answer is 78.2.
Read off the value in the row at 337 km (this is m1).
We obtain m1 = 76.24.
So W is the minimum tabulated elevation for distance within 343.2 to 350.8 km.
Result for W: 74.89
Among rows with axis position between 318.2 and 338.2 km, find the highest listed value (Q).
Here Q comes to 77.7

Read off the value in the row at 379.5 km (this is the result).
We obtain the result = 78.36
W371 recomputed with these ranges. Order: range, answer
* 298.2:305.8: 78.4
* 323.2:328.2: 77.5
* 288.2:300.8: 79.4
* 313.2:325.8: 77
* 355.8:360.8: 77.5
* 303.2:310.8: 78.7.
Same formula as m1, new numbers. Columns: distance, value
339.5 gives 74.18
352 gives 76.5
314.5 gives 75.51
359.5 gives 77.57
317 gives 77.29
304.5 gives 76.56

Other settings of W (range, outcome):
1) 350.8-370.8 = 76.49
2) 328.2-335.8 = 74.74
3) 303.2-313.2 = 76.56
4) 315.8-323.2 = 77.29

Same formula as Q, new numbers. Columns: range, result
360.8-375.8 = 80.12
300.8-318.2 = 80.41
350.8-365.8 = 78.05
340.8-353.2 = 76.5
